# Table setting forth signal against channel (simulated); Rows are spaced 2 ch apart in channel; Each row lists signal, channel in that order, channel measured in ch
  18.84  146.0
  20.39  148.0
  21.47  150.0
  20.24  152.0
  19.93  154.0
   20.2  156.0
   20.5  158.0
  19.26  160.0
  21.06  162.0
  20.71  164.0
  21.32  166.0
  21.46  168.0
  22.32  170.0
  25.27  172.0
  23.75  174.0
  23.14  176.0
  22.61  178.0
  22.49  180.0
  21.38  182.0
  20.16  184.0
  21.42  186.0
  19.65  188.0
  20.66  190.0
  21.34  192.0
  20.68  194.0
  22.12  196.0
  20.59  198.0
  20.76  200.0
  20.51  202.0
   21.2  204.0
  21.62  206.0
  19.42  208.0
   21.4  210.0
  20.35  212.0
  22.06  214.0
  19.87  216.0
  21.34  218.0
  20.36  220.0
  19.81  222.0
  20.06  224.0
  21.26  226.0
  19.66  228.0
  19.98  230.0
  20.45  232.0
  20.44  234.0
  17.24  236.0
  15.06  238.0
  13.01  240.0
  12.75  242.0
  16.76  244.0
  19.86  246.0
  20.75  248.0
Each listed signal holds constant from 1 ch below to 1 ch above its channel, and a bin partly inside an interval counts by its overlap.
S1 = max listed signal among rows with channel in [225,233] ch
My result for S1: 21.26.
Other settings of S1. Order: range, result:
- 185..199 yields 22.12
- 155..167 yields 21.32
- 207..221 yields 22.06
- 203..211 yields 21.62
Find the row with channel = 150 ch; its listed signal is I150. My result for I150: 21.47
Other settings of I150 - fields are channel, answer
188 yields 19.65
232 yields 20.45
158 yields 20.5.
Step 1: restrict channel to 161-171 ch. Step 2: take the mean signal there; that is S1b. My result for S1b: 21.4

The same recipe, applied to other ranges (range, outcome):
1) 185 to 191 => 20.6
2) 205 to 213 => 20.7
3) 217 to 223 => 20.5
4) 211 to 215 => 21.2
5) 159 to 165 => 20.3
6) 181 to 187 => 21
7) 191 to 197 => 21.4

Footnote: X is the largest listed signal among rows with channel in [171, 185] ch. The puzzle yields 25.27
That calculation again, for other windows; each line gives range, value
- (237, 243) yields 15.06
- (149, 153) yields 21.47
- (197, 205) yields 21.2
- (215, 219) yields 21.34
